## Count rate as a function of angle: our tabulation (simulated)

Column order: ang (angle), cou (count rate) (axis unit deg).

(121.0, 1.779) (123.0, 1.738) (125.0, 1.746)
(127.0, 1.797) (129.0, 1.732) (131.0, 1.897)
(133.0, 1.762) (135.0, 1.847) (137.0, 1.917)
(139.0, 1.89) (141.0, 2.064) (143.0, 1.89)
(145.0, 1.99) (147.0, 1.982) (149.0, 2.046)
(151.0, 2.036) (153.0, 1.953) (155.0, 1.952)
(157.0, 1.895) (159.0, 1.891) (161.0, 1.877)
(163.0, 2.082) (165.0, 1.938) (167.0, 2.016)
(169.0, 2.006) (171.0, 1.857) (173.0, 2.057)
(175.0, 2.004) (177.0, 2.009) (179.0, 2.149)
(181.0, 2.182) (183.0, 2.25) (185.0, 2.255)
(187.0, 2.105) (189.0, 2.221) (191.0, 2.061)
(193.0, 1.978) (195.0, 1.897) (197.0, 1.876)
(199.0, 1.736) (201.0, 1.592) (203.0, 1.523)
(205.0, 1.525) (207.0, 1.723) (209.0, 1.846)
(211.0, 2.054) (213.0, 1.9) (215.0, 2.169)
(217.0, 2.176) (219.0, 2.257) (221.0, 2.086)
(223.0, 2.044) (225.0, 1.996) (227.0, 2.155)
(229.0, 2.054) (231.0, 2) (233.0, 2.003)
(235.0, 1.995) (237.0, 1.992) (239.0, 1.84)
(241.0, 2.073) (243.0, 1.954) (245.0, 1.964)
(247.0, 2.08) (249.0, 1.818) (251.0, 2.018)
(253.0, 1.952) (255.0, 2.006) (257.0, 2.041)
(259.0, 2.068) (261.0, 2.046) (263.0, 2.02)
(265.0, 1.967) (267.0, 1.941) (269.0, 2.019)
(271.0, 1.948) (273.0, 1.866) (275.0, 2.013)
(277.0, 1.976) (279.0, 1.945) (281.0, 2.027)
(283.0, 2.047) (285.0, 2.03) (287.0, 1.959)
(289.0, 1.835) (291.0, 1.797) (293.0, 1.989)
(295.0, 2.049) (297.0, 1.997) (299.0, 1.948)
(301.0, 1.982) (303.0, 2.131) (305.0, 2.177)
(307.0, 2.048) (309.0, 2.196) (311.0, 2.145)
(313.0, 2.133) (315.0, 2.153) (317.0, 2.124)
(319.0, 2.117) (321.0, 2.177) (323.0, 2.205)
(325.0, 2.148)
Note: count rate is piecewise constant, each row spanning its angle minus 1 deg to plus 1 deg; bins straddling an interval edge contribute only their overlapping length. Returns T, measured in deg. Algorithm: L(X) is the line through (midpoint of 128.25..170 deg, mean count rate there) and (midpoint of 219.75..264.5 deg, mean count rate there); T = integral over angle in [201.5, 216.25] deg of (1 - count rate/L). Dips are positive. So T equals 1.2 deg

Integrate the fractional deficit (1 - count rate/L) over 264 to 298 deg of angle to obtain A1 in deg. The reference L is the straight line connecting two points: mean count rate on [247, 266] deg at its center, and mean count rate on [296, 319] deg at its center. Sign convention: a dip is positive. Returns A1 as 1.3 deg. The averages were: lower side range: 2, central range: 1.97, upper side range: 2.09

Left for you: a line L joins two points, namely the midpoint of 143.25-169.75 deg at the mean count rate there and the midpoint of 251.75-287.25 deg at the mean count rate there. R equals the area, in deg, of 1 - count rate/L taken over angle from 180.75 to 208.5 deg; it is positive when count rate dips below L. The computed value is 0.9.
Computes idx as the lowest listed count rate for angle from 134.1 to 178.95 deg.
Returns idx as 1.847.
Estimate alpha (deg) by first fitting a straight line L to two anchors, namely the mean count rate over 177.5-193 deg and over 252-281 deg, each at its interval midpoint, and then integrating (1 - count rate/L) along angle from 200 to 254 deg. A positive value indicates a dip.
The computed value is 3.0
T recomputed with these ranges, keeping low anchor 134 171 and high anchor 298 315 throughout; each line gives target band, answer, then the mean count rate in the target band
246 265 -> 0.4 deg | 2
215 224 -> -0.6 deg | 2.14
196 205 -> 1.5 deg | 1.66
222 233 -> -0.1 deg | 2.05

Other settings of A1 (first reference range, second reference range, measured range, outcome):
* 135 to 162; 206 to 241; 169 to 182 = -0.4 deg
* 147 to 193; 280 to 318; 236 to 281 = 1.3 deg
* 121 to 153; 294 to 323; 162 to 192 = -2.2 deg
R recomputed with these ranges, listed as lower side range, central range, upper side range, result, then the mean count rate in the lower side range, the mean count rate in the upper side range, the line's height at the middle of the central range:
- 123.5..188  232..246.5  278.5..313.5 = 0.2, 1.97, 2.02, 2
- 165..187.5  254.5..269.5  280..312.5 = 0.2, 2.07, 2.02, 2.04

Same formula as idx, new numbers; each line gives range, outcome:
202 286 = 1.523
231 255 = 1.818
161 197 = 1.857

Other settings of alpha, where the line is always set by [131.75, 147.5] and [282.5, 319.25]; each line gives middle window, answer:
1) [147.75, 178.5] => -0.7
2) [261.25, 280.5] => 0.5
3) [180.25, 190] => -1.3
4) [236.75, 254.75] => 0.3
